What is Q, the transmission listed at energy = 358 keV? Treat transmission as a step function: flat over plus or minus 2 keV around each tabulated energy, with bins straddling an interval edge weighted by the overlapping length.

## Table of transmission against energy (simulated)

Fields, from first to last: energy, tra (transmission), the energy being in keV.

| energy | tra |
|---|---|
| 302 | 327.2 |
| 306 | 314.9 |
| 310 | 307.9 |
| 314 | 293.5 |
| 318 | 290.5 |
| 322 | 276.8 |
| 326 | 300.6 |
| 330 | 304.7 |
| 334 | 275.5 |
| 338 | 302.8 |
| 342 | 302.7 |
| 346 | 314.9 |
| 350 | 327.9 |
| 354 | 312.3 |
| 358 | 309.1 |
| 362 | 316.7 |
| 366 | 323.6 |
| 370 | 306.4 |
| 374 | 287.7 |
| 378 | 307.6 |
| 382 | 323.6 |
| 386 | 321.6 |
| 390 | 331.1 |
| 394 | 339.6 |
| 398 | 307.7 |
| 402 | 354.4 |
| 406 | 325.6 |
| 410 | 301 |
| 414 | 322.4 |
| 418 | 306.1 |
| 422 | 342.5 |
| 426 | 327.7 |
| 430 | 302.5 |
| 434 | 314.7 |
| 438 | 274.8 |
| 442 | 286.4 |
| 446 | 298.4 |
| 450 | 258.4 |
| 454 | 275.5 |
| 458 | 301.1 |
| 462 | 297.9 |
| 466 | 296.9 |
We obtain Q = 309.1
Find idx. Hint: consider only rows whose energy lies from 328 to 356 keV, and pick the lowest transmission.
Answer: 275.5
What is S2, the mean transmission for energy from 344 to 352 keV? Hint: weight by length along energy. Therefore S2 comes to 321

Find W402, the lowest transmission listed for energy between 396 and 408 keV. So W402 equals 307.7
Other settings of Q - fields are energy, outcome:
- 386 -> 321.6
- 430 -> 302.5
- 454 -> 275.5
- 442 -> 286.4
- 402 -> 354.4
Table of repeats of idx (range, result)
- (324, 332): 300.6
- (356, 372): 306.4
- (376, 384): 307.6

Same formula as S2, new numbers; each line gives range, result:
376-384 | 316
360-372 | 316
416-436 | 319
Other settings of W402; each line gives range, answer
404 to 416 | 301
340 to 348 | 302.7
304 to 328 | 276.8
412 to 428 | 306.1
